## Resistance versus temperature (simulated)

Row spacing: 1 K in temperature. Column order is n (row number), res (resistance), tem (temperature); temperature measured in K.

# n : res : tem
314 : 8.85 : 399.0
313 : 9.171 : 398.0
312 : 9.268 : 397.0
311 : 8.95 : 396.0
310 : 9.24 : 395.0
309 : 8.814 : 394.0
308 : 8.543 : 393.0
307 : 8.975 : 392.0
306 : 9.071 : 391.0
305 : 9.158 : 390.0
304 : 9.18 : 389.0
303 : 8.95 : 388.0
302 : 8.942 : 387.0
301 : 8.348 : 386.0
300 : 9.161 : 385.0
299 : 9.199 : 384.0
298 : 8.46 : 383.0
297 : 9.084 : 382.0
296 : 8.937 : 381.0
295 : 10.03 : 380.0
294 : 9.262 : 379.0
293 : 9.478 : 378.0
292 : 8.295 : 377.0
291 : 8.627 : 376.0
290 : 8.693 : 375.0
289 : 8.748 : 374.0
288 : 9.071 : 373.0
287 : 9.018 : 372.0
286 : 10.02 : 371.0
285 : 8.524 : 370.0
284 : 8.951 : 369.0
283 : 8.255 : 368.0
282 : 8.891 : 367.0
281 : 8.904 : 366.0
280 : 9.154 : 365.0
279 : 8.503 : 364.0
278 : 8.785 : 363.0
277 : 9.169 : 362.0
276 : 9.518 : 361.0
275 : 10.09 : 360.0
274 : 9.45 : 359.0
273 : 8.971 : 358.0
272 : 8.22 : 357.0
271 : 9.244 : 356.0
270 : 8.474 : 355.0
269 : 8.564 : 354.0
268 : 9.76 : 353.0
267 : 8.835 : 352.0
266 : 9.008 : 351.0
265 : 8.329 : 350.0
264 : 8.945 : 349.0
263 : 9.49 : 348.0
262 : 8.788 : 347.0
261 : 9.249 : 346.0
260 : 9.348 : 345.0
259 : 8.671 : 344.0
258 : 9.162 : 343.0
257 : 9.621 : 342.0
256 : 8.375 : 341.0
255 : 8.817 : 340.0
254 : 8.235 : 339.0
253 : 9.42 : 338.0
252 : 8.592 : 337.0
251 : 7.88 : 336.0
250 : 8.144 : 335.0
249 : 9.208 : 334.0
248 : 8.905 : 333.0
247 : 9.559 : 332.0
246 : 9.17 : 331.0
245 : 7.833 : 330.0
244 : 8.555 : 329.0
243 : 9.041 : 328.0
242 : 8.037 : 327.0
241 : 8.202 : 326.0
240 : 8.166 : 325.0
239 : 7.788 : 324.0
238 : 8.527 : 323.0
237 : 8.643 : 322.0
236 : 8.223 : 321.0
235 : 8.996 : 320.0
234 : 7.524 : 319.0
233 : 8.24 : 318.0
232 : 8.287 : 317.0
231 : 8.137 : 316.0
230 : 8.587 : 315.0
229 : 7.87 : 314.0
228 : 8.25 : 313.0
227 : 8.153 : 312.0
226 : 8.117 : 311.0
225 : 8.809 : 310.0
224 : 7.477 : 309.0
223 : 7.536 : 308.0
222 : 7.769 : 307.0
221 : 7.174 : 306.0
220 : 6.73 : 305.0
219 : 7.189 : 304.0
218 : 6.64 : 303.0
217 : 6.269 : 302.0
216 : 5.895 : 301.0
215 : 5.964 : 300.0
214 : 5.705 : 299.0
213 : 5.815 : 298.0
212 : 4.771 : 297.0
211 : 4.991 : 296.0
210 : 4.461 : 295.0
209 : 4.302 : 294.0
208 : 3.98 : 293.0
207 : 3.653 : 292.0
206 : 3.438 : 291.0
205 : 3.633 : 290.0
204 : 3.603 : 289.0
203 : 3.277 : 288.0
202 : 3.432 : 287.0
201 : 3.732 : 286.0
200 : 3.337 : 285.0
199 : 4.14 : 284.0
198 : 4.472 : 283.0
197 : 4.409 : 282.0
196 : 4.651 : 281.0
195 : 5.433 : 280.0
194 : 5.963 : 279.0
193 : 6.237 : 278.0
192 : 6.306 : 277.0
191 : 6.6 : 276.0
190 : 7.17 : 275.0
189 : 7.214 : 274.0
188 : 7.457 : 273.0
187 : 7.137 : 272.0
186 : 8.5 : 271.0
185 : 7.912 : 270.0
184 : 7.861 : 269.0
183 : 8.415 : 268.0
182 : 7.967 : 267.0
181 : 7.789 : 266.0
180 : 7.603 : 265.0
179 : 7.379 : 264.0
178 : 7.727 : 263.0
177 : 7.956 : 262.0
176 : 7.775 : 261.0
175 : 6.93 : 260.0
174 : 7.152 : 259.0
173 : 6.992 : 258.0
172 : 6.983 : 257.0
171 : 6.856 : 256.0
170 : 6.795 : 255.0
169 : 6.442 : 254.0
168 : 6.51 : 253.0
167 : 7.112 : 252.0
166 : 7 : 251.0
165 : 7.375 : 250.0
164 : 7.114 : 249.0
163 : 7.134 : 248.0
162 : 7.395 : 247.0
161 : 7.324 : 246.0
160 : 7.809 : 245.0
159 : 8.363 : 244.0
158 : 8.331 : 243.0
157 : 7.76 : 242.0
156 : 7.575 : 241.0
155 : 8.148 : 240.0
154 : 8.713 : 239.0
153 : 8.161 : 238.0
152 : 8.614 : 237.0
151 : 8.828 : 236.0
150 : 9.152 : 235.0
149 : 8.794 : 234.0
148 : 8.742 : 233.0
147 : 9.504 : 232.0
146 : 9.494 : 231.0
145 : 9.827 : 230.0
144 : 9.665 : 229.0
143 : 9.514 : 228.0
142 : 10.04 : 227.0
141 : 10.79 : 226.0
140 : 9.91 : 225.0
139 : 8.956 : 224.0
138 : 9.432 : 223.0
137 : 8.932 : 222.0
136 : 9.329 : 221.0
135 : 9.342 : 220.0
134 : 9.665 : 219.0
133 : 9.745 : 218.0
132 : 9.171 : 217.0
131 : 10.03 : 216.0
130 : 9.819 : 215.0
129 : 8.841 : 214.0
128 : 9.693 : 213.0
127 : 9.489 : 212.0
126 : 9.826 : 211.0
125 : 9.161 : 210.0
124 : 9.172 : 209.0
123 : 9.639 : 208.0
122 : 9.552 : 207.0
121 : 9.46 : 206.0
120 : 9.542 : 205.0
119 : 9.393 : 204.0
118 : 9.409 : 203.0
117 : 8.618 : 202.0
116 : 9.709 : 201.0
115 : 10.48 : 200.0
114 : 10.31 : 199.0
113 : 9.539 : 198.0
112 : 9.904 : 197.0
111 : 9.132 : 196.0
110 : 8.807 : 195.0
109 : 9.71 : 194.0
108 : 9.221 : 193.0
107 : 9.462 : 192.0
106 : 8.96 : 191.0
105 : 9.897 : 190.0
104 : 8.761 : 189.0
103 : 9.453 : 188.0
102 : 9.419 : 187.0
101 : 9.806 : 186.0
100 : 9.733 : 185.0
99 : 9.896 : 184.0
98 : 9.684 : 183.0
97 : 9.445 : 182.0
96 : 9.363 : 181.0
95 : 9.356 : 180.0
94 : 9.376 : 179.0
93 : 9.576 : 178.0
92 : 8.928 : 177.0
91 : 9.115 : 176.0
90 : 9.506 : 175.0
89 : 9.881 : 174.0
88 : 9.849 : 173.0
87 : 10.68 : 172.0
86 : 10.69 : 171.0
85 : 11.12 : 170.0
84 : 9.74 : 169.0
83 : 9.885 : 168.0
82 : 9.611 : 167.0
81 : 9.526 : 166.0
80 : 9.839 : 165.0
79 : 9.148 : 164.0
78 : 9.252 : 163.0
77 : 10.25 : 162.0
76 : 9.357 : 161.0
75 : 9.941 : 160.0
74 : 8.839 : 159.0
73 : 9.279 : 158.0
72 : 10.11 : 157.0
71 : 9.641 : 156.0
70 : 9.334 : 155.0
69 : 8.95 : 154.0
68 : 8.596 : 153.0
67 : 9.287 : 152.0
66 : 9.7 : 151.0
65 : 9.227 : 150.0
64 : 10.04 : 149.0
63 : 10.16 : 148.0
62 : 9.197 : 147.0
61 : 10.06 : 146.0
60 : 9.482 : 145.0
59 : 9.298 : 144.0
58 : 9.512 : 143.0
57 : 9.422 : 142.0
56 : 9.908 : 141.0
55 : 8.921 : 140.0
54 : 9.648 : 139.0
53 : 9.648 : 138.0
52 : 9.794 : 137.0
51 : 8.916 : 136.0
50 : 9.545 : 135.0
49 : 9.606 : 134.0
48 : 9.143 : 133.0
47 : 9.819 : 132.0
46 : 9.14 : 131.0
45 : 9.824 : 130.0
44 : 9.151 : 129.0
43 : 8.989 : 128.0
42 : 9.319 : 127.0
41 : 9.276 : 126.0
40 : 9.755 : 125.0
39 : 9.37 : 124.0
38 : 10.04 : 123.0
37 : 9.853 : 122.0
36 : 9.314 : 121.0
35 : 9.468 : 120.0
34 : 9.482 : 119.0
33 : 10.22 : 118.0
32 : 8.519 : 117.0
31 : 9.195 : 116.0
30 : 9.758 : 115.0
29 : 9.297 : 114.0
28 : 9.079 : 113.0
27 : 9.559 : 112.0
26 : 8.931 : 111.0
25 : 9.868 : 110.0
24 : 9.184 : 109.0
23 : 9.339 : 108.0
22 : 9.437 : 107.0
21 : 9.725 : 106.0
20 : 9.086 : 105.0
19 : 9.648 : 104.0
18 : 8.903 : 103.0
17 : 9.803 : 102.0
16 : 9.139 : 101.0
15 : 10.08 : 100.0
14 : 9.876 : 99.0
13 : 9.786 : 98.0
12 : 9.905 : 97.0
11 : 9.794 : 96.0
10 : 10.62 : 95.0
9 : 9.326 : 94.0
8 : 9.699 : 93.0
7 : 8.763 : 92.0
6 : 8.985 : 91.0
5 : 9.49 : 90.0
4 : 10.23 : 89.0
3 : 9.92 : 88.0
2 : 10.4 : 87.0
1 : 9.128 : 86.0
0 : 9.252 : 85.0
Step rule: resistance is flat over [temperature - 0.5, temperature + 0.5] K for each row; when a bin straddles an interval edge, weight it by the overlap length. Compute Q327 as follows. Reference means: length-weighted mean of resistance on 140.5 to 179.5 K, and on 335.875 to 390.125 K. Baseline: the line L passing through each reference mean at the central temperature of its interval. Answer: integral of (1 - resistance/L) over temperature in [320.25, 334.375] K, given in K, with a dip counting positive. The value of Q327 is 0.81 K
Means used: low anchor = 9.62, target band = 8.56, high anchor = 8.97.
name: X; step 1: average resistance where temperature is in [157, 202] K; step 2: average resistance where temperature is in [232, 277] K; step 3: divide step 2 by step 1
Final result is 0.80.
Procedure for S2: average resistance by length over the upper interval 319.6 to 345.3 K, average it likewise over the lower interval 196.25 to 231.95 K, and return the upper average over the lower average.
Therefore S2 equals 0.90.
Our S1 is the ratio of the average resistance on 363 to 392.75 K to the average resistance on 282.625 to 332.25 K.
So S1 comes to 1.35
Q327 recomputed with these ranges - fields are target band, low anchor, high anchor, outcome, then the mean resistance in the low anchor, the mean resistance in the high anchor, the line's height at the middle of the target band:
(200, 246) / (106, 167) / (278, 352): -4.7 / 9.47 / 7.14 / 8.34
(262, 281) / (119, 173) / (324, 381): 4.0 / 9.58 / 8.89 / 9.16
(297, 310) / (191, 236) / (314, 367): 3.3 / 9.48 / 8.75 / 8.96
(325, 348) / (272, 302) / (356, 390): -4.6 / 5.02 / 9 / 7.31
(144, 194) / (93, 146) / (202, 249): -1.6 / 9.5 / 9.04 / 9.29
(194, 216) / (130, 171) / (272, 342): -2.3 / 9.56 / 6.85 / 8.62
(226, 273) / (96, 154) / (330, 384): 6.2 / 9.48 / 8.95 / 9.19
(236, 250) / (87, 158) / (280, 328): -0.9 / 9.51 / 6.34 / 7.4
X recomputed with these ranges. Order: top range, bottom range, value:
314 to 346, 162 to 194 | 0.89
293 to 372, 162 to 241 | 0.86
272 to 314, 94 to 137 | 0.61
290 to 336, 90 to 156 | 0.77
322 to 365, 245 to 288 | 1.33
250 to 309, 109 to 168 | 0.65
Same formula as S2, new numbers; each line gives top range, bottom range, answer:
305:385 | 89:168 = 0.92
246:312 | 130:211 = 0.66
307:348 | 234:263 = 1.12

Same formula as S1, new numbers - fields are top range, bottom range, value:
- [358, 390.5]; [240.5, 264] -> 1.23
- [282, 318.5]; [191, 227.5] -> 0.62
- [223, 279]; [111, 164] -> 0.84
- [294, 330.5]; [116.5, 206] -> 0.78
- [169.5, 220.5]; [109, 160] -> 1.01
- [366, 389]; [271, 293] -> 1.77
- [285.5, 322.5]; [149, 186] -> 0.66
